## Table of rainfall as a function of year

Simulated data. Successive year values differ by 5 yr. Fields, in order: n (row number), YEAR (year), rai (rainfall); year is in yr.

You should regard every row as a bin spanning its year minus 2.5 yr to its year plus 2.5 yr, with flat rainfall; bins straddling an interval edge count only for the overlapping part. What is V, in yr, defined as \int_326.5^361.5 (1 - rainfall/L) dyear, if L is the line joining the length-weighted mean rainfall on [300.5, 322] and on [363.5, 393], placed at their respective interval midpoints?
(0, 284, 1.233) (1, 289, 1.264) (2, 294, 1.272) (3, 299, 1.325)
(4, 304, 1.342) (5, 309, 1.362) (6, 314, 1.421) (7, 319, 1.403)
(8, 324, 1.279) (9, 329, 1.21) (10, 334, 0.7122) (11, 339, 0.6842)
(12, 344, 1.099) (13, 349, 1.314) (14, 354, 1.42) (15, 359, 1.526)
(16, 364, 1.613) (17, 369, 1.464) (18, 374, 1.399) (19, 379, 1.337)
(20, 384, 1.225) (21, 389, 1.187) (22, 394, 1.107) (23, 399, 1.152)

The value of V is 5.7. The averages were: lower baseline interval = 1.38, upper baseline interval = 1.34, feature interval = 1.14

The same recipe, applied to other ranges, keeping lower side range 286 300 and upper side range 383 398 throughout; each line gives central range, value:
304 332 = -1.6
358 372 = -3.9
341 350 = 0.4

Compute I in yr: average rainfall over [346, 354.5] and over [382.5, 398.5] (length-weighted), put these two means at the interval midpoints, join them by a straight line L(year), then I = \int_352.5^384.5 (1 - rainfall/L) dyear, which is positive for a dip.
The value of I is -4.5 yr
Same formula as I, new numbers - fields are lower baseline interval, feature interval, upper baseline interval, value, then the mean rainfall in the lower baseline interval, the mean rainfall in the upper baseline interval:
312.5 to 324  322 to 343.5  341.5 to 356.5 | 5.8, 1.38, 1.28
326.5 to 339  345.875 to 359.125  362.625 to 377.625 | -2.0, 0.906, 1.47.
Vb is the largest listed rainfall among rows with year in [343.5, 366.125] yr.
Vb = 1.613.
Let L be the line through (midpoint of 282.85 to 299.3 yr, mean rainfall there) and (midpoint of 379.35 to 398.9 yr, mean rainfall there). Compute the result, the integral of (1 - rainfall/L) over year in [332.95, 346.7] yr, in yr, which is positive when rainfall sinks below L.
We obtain 4.2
